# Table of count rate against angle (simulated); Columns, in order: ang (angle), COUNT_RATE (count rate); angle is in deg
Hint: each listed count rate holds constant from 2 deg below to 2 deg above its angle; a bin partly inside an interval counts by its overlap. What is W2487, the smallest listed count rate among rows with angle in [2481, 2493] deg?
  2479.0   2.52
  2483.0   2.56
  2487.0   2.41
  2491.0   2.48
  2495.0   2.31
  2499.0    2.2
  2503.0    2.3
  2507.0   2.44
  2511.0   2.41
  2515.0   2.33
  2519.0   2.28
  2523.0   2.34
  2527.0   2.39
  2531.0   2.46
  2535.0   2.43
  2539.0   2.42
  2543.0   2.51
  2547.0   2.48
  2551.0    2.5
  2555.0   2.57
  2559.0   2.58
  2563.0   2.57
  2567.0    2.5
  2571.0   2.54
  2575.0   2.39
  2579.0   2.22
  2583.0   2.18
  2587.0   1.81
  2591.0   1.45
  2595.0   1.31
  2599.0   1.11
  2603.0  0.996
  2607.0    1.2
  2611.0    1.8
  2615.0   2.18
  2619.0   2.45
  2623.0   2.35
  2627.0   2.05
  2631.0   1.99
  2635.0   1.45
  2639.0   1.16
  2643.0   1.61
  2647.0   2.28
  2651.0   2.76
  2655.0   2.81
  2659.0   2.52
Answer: 2.41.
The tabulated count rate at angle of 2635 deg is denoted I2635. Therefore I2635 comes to 1.45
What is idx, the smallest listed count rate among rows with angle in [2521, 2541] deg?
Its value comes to 2.34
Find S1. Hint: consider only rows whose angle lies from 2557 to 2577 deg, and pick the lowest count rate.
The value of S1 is 2.39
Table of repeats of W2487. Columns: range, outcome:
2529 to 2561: 2.42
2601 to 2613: 0.996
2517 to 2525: 2.28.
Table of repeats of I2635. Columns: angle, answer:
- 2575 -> 2.39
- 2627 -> 2.05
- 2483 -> 2.56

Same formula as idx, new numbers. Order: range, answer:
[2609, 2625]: 1.8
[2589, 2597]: 1.31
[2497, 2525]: 2.2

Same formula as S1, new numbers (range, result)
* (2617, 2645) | 1.16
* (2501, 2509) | 2.3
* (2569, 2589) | 1.81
